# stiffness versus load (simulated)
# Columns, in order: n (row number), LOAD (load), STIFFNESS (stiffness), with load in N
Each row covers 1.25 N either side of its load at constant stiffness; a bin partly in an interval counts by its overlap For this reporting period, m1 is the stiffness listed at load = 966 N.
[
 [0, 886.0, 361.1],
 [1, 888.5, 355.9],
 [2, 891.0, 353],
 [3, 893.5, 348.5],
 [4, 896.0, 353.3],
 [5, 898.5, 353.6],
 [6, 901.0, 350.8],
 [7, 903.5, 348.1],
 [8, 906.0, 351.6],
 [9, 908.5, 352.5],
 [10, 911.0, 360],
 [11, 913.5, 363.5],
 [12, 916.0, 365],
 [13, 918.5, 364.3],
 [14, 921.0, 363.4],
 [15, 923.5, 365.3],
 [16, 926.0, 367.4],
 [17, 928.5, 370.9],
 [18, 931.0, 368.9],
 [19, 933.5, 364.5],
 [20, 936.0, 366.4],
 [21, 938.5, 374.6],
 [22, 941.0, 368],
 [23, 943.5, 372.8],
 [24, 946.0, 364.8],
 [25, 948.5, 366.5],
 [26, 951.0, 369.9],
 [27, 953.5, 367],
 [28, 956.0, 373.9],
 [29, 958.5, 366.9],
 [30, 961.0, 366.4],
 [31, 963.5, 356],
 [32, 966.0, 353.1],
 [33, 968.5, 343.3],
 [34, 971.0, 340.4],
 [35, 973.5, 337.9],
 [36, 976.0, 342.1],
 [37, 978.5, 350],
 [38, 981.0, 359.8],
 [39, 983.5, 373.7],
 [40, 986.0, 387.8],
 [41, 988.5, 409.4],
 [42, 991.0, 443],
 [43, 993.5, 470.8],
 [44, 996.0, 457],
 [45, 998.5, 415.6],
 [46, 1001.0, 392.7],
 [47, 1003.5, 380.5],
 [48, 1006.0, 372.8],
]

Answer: 353.1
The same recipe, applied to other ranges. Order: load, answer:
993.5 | 470.8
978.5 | 350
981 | 359.8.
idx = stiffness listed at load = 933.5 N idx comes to 364.5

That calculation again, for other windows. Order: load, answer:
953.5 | 367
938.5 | 374.6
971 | 340.4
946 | 364.8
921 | 363.4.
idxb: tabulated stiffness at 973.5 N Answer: 337.9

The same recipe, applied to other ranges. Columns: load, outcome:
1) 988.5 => 409.4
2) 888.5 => 355.9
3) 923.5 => 365.3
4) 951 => 369.9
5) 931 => 368.9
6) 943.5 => 372.8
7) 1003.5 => 380.5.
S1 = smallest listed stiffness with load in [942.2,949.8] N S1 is 364.8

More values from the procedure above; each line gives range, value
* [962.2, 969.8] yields 343.3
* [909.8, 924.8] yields 360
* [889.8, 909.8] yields 348.1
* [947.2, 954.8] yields 366.5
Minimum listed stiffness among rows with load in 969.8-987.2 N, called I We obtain 337.9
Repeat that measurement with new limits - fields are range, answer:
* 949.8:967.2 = 353.1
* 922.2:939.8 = 364.5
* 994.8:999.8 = 415.6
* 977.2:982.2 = 350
